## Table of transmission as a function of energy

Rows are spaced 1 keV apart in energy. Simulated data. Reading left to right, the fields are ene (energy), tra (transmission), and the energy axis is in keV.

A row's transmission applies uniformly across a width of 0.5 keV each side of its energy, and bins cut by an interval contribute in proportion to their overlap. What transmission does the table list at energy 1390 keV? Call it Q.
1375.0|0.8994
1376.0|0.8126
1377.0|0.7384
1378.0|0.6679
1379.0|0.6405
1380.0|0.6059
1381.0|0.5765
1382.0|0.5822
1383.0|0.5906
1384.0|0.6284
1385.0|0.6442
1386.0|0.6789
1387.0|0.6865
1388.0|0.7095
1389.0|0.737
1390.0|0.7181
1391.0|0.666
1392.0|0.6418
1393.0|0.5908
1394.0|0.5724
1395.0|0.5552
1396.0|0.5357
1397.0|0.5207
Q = 0.7181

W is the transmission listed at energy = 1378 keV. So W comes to 0.6679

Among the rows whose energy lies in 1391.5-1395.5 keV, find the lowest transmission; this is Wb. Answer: 0.5552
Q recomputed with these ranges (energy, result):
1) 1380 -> 0.6059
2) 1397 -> 0.5207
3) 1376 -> 0.8126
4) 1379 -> 0.6405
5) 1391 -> 0.666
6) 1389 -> 0.737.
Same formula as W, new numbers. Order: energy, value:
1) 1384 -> 0.6284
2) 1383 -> 0.5906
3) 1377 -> 0.7384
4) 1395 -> 0.5552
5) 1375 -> 0.8994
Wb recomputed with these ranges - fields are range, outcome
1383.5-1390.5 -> 0.6284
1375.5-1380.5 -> 0.6059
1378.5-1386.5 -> 0.5765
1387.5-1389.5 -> 0.7095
